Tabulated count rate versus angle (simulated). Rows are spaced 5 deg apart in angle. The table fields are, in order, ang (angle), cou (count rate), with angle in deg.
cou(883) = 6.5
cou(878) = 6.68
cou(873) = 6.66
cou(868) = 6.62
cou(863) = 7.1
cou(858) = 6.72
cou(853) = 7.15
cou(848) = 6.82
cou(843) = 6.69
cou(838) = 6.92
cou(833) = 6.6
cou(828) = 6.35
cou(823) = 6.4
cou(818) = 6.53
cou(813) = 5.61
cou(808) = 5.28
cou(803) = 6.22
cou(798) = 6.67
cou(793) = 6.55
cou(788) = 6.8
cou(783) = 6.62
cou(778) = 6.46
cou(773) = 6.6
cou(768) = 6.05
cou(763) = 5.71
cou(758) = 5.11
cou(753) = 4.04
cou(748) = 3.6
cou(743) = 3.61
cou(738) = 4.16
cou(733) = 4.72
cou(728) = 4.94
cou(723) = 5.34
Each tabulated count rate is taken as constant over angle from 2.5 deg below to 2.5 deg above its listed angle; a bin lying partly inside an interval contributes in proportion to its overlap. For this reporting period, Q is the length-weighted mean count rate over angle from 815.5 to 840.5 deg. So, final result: 6.56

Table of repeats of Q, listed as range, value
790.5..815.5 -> 6.07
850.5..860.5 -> 6.93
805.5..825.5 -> 5.96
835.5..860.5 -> 6.86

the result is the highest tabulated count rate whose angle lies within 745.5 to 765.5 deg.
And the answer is 5.71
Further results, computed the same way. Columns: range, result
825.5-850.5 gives 6.92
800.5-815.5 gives 6.22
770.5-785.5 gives 6.62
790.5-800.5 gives 6.67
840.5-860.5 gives 7.15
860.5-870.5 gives 7.1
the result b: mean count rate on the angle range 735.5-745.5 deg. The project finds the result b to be 3.89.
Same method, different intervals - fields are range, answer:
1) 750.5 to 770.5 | 5.23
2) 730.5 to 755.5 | 4.03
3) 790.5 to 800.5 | 6.61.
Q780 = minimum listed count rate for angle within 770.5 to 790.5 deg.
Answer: 6.46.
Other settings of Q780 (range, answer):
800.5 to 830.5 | 5.28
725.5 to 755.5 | 3.6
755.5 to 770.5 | 5.11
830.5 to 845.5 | 6.6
